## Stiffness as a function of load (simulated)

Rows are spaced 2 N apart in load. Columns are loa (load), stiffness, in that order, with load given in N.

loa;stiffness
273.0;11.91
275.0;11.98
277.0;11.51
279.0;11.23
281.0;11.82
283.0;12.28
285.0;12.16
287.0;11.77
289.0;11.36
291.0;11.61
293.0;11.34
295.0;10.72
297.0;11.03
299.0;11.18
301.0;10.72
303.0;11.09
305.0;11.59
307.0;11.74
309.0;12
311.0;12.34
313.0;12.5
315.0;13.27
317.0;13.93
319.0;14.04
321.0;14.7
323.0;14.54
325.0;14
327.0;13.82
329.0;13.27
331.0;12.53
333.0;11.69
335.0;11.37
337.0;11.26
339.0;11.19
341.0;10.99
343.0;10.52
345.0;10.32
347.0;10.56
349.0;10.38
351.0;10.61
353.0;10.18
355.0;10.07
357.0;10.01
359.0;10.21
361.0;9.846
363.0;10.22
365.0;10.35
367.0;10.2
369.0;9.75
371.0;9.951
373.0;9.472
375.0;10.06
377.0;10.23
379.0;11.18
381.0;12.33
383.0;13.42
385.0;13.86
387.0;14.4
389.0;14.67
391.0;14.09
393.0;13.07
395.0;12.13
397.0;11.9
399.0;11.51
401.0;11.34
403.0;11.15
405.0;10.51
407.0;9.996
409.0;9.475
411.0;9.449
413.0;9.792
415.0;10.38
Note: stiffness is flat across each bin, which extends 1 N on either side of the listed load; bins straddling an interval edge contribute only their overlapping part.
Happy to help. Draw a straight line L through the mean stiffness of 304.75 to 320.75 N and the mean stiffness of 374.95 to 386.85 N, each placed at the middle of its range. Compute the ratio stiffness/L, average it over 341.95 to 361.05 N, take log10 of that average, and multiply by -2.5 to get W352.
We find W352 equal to 0.207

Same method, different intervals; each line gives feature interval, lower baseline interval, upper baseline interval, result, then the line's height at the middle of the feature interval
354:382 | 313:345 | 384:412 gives 0.19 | 12.3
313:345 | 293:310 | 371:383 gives -0.14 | 11.1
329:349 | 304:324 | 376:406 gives 0.15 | 12.8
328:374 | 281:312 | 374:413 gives 0.10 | 11.7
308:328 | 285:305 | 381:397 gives -0.15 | 11.8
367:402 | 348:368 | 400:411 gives -0.16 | 10.3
